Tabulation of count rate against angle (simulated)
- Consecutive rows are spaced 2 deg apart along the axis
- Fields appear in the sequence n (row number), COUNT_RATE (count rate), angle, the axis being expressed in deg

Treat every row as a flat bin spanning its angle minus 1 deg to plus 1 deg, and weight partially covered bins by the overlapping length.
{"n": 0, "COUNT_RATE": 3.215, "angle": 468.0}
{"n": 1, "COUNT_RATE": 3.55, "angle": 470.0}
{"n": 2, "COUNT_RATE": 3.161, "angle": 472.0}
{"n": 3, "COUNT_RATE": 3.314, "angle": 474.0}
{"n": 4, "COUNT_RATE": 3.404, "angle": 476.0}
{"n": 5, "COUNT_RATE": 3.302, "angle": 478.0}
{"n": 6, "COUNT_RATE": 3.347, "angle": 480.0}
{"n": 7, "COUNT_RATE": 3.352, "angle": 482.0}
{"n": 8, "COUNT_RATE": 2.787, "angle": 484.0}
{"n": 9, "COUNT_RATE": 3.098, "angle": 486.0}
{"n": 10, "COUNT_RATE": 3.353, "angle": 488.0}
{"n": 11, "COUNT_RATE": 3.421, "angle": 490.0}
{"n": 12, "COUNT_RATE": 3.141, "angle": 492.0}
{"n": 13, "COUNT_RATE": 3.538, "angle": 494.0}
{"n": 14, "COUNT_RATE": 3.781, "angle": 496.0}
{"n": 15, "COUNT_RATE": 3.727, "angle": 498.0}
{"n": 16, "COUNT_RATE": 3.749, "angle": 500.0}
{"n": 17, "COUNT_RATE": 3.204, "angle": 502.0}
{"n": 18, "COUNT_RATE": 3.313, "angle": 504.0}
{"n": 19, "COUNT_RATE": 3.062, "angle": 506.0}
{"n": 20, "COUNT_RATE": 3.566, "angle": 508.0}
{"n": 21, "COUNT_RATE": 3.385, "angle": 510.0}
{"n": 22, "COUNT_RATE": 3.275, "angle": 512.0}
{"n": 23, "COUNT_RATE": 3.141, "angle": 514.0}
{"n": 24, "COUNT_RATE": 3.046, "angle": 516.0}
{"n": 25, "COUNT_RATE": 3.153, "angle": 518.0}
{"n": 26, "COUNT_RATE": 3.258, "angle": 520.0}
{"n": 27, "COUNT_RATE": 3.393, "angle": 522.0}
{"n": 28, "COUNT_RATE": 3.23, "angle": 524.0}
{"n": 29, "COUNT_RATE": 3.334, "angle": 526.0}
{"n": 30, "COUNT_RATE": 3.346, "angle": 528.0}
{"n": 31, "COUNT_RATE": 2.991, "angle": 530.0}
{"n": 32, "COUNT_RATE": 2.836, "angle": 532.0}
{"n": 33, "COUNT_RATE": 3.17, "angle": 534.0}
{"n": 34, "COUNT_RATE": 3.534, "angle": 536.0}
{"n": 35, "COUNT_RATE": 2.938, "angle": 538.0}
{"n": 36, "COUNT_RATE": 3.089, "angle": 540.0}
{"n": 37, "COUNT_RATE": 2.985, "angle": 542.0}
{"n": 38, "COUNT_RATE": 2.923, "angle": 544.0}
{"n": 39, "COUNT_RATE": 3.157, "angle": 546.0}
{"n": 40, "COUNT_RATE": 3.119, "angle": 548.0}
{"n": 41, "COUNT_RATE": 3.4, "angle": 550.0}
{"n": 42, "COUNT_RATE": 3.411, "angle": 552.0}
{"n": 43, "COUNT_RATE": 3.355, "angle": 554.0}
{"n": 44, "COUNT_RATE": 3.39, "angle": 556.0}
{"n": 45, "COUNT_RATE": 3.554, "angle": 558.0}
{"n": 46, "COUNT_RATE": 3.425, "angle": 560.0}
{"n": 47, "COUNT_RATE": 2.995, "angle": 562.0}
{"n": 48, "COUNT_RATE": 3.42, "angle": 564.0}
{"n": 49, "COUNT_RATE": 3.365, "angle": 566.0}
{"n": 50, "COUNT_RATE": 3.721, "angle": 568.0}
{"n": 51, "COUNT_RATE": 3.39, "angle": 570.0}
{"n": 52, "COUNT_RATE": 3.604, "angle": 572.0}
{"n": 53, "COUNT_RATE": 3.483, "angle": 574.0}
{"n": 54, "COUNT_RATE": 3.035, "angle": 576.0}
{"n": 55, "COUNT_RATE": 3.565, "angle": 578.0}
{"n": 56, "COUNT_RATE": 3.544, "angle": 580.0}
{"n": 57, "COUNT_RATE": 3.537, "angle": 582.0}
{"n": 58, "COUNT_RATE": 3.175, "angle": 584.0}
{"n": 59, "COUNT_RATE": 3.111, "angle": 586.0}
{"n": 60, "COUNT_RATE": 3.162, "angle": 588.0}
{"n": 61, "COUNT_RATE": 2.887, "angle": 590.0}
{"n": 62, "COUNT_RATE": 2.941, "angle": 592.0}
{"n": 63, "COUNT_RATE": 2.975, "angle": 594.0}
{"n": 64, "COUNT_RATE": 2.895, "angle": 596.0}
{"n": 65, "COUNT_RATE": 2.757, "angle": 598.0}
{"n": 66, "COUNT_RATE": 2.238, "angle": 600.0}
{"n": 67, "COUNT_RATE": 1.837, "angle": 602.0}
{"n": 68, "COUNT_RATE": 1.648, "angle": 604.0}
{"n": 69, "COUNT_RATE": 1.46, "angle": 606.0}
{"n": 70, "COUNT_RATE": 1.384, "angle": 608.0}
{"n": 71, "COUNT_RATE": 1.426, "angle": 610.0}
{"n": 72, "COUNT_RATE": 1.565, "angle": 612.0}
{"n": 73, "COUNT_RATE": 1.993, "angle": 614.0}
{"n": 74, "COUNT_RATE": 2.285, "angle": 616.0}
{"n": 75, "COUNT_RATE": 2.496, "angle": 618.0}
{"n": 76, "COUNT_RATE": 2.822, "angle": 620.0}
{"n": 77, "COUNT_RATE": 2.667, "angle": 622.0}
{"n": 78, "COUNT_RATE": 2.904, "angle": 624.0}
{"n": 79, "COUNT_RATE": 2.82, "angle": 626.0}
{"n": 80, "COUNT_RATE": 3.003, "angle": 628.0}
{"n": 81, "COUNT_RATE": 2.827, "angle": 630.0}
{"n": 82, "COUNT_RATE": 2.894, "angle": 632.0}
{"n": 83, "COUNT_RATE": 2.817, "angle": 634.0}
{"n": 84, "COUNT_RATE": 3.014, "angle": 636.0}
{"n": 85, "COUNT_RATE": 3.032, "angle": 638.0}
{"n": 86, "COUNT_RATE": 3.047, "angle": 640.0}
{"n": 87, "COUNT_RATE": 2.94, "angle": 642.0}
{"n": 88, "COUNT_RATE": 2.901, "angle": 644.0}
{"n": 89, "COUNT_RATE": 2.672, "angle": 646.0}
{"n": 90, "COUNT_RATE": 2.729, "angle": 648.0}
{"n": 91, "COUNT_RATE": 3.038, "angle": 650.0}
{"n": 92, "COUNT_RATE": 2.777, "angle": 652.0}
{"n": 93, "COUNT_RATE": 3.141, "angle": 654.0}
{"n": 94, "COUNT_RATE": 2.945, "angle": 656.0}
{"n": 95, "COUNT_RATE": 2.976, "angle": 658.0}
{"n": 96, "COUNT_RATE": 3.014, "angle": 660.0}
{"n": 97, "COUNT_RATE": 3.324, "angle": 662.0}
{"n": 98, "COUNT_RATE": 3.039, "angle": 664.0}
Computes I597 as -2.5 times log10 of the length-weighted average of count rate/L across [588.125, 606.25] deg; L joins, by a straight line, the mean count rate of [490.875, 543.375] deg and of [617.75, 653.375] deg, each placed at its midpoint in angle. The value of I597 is 0.21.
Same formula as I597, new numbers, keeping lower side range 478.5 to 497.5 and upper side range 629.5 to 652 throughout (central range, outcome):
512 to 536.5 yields 0.01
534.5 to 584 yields -0.07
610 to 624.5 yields 0.27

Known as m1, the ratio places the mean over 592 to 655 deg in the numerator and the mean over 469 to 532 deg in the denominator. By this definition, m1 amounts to 0.8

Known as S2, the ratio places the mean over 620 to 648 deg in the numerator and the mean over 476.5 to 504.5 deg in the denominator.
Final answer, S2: 0.86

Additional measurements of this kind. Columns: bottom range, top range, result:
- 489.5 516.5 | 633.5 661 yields 0.87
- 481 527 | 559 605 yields 0.93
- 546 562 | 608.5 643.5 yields 0.78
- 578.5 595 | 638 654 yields 0.91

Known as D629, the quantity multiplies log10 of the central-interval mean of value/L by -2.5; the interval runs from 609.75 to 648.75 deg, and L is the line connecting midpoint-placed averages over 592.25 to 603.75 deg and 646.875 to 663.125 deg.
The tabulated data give 0.05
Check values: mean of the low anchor 2.51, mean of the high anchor 2.99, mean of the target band 2.67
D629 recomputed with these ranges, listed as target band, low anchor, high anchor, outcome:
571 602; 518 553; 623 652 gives -0.02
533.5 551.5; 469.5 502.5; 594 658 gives -0.04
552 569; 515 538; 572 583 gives -0.01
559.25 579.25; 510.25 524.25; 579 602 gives -0.12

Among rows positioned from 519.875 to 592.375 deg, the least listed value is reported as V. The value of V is 2.836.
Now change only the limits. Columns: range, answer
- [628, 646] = 2.672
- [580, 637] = 1.384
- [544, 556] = 2.923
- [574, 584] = 3.035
